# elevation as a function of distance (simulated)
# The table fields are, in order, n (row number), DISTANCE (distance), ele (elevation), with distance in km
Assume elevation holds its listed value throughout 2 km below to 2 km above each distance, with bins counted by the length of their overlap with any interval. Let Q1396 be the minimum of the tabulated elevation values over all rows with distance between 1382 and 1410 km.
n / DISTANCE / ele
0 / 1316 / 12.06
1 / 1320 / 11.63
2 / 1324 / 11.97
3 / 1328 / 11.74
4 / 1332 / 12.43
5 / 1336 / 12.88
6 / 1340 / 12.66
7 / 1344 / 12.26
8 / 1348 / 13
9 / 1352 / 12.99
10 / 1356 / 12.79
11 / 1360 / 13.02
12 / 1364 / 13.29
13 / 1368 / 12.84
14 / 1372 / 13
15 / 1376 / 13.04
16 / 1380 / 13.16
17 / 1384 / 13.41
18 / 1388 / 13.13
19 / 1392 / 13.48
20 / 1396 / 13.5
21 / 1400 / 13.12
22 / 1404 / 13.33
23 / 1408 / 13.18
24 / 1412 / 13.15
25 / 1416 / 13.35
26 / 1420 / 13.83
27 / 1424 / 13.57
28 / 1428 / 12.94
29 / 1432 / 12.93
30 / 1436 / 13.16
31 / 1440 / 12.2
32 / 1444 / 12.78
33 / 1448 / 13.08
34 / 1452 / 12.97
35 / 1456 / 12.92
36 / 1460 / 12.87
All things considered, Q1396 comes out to 13.12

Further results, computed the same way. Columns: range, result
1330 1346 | 12.26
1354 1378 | 12.79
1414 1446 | 12.2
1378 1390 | 13.13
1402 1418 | 13.15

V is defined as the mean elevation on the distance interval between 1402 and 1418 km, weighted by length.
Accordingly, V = 13.3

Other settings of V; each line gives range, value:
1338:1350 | 12.6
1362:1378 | 13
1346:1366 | 13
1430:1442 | 12.8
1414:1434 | 13.3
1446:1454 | 13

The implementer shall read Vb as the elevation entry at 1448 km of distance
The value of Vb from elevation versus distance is 13.08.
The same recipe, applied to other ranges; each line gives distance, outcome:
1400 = 13.12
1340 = 12.66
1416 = 13.35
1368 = 12.84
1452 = 12.97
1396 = 13.5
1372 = 13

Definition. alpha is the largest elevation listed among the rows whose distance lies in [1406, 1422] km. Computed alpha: 13.83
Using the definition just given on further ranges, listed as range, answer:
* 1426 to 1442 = 13.16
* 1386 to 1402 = 13.5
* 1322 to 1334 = 12.43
